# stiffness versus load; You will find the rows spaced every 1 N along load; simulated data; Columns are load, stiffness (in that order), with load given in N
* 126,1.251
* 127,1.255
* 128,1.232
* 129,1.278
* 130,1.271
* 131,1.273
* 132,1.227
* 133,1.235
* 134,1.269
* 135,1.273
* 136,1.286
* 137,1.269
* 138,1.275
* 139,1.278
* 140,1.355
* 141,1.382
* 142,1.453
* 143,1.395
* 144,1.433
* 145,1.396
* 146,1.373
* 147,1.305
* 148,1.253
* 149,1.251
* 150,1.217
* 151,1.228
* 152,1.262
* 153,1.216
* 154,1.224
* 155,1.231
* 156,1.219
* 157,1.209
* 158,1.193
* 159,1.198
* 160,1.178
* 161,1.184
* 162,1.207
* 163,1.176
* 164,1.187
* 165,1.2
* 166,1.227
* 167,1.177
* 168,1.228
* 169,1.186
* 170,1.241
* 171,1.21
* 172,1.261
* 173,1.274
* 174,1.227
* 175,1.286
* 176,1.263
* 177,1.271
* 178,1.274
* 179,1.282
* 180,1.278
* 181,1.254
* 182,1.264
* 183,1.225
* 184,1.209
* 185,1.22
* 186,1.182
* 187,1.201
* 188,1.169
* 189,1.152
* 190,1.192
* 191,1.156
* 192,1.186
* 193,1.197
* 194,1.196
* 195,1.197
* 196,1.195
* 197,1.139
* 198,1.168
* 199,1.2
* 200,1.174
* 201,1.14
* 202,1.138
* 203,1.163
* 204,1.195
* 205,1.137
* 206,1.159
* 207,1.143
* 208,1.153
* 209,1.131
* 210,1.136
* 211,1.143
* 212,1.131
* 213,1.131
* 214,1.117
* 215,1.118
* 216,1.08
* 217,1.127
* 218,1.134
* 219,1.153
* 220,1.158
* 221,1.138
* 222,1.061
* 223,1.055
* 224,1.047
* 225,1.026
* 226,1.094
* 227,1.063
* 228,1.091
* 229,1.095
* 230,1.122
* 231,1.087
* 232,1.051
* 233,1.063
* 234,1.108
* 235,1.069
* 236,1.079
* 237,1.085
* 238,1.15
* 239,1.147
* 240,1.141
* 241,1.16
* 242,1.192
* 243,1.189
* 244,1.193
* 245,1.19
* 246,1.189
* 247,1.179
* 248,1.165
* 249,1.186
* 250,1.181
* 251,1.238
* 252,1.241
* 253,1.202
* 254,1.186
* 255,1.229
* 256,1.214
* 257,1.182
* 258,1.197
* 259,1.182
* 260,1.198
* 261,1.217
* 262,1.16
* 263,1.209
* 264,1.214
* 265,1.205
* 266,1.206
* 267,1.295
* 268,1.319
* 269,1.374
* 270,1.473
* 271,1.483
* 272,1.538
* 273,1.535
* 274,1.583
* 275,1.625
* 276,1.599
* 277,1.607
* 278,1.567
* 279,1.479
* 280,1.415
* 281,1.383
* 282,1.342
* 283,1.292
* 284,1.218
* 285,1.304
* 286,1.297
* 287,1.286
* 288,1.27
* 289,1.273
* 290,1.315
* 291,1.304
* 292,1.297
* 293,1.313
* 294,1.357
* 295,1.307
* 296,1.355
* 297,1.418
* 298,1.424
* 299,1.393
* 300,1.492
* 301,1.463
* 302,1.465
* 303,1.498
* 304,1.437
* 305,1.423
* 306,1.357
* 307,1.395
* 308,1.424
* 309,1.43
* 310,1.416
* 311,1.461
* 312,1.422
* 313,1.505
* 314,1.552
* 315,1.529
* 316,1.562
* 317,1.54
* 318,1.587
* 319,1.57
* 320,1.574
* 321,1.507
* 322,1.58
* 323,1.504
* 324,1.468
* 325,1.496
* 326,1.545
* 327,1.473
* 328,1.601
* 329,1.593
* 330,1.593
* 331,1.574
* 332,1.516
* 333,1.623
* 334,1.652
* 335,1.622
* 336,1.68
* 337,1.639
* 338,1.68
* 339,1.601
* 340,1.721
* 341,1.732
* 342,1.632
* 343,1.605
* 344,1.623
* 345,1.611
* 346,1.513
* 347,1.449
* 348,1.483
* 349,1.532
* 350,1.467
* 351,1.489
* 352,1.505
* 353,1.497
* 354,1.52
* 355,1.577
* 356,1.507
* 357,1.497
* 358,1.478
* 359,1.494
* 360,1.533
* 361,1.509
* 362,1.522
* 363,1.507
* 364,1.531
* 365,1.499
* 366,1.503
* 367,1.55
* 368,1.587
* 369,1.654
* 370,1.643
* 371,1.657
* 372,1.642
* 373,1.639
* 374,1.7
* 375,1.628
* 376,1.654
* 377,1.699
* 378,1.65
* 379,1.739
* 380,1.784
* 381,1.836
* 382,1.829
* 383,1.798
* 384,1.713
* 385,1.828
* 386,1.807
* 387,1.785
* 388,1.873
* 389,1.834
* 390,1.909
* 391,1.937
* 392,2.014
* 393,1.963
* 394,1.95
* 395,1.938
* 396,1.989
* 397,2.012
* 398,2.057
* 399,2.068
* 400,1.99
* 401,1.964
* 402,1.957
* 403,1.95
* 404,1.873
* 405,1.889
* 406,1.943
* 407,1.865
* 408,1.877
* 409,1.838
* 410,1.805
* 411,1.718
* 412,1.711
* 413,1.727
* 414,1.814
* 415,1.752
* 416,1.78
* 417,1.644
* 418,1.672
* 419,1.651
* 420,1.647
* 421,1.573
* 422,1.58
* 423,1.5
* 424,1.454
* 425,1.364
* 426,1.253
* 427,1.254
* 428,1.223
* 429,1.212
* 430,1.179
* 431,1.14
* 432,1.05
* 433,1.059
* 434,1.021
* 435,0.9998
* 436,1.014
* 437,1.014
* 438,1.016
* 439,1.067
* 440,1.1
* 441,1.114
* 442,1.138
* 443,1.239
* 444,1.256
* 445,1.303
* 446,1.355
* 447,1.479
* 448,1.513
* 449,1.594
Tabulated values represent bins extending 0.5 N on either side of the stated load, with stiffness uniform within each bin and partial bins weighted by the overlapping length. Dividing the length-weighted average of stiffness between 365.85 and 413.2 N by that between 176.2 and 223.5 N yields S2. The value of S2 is 1.5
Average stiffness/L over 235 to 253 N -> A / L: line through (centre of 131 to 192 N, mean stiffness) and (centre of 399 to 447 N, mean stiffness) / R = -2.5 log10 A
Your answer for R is 0.14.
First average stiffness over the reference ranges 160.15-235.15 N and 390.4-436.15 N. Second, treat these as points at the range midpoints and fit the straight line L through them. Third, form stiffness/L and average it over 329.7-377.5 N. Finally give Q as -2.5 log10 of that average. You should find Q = -0.04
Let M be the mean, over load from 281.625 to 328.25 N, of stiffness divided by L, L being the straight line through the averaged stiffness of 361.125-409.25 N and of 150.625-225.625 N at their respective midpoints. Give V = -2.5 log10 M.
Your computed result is 0.09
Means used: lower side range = 1.18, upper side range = 1.79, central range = 1.43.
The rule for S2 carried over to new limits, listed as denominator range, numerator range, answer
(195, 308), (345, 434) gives 1.33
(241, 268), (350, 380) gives 1.31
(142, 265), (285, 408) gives 1.35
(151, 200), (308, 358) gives 1.28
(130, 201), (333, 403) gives 1.36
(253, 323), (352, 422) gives 1.25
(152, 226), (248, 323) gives 1.16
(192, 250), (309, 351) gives 1.37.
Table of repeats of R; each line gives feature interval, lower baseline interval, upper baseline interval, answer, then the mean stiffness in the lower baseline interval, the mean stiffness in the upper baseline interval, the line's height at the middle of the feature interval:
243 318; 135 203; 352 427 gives 0.099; 1.24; 1.72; 1.48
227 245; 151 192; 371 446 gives 0.185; 1.22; 1.61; 1.33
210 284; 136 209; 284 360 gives 0.120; 1.23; 1.49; 1.36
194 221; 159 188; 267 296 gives 0.116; 1.23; 1.4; 1.28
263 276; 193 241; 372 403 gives -0.043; 1.13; 1.85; 1.35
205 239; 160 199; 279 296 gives 0.135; 1.21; 1.32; 1.25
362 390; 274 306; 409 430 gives -0.123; 1.4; 1.56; 1.51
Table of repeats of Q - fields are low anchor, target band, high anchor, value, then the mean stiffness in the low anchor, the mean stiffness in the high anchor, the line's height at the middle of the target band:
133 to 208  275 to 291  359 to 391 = 0.073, 1.23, 1.68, 1.48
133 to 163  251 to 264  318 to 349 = 0.206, 1.27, 1.58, 1.46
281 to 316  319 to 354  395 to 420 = -0.015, 1.39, 1.85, 1.55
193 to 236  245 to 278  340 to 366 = -0.031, 1.12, 1.54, 1.26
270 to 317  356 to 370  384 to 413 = 0.138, 1.42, 1.9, 1.74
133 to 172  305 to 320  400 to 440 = -0.053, 1.26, 1.51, 1.41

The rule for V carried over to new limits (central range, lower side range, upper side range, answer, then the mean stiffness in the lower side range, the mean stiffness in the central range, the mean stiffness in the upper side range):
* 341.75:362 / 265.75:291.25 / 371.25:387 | 0.08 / 1.4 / 1.52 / 1.73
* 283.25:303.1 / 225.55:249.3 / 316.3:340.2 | 0.04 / 1.13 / 1.35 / 1.58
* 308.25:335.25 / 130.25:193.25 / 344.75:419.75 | 0.04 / 1.25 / 1.54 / 1.72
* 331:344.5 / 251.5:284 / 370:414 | -0.01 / 1.34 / 1.64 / 1.84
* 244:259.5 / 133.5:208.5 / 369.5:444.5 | 0.14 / 1.23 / 1.2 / 1.62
